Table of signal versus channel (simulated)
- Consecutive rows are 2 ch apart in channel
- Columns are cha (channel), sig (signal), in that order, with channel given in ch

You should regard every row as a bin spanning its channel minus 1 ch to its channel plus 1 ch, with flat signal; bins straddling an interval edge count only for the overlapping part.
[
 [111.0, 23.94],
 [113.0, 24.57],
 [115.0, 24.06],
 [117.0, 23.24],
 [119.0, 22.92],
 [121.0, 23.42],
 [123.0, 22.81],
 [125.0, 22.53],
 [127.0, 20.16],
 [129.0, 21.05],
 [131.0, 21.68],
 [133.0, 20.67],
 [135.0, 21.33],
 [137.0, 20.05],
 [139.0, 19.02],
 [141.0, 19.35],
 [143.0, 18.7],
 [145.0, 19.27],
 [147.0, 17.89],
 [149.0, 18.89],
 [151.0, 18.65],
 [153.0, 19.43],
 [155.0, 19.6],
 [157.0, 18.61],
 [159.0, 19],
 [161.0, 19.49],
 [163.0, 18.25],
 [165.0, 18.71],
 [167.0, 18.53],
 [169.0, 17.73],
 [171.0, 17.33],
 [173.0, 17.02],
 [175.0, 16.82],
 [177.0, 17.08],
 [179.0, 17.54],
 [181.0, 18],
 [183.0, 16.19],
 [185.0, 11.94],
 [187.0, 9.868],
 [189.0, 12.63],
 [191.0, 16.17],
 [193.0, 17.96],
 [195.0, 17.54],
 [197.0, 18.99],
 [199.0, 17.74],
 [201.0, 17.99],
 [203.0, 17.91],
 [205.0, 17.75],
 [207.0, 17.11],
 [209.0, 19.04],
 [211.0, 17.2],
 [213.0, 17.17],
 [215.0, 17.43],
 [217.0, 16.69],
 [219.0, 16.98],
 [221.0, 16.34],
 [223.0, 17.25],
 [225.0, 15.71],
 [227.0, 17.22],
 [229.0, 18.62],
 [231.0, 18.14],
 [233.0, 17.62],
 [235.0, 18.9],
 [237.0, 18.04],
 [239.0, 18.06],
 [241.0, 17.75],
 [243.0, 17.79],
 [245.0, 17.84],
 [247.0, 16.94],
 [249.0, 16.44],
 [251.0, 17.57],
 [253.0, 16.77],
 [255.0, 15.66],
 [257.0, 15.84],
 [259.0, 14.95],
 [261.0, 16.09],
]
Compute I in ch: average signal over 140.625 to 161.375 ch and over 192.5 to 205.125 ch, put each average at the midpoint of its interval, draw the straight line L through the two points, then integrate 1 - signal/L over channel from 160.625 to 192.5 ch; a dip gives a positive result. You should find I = 3.53 ch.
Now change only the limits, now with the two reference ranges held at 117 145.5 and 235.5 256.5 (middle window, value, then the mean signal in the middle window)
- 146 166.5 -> 1.4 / 18.8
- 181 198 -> 3.4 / 15.3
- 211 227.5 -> 1.2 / 16.9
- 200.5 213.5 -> 0.6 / 17.8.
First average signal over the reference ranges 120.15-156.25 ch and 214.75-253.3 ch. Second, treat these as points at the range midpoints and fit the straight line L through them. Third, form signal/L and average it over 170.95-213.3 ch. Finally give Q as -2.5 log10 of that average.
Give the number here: 0.12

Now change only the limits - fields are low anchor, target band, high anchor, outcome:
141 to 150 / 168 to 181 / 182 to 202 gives -0.03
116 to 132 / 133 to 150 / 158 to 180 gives 0.06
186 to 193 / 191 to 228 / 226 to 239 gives -0.12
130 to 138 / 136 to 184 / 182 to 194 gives -0.05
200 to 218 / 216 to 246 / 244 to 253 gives -0.01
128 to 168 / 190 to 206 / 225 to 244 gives 0.05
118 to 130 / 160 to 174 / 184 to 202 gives 0.00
